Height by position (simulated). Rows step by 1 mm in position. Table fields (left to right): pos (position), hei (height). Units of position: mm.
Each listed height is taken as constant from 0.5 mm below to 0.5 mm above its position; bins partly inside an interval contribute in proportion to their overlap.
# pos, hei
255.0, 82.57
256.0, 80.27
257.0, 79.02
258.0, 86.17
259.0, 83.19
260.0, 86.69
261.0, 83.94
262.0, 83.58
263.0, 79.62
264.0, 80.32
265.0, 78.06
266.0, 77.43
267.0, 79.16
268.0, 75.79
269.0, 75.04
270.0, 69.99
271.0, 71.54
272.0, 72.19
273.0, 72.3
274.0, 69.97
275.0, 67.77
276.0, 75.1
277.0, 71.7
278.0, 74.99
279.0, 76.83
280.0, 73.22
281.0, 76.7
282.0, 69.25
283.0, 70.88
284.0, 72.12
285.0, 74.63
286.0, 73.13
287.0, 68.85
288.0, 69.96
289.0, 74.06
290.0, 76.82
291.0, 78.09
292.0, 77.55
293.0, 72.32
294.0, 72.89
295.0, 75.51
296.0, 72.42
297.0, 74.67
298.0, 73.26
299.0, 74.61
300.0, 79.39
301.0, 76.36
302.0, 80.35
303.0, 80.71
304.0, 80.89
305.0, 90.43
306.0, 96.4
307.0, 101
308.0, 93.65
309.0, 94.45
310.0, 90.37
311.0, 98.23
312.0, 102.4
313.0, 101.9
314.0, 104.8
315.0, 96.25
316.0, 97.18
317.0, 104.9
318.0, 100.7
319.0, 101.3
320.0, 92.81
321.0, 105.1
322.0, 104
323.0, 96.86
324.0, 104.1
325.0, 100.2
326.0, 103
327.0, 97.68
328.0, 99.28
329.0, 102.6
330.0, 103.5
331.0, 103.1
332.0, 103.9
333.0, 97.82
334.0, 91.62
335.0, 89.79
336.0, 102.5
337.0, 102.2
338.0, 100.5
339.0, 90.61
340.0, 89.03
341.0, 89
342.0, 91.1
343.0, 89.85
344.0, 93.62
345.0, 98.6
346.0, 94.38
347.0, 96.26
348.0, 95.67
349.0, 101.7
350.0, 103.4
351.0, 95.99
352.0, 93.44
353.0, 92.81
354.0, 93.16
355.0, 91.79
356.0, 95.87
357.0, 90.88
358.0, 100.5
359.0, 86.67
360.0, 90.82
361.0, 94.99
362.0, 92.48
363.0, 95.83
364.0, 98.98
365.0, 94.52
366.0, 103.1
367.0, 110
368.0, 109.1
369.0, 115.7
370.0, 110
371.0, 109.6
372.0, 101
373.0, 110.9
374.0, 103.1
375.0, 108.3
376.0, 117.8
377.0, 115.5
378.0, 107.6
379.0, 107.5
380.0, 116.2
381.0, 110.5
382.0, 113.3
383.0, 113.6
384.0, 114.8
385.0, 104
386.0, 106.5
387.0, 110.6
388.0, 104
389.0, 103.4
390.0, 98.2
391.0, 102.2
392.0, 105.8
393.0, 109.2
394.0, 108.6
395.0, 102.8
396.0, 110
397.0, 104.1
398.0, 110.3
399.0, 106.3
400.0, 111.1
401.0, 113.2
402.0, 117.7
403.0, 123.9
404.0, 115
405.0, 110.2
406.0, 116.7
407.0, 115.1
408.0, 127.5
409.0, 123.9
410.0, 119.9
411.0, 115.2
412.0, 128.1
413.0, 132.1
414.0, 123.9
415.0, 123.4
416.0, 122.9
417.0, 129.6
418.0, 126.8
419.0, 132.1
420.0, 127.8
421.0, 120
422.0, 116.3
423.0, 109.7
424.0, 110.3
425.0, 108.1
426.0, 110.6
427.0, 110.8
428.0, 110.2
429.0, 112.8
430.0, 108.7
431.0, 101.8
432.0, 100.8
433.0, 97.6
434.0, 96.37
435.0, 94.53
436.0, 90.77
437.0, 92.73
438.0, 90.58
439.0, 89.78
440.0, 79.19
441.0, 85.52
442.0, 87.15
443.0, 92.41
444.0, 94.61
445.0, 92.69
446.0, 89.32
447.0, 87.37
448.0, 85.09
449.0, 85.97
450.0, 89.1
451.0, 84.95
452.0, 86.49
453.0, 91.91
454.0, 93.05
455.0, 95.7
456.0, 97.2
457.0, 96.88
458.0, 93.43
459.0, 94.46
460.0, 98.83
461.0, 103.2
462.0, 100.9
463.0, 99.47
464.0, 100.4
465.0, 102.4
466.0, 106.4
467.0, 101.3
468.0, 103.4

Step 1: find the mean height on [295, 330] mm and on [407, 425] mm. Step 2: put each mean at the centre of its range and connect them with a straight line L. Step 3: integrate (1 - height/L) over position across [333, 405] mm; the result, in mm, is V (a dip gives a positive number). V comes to 4.2 mm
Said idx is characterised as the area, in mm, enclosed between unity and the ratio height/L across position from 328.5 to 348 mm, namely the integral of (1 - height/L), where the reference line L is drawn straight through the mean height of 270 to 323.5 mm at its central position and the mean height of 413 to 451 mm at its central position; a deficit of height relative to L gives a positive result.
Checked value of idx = -1.6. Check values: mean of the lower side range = 82.8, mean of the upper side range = 104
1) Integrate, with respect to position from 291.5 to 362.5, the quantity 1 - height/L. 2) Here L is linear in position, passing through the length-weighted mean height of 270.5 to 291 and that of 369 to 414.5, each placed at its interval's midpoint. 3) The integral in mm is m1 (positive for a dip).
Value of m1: -3.5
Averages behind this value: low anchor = 72.7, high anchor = 112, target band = 93.2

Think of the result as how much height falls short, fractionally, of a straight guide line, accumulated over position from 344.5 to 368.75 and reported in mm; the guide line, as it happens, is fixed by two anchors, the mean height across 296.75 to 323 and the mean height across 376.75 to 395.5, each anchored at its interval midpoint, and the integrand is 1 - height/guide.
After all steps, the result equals 1.21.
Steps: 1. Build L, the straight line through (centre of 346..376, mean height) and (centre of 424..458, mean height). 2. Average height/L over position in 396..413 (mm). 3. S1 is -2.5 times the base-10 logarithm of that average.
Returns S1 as -0.20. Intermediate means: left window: 99.8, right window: 95.1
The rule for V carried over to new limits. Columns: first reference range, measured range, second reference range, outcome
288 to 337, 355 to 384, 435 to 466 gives -3.9 mm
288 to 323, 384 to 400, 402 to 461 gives -1.0 mm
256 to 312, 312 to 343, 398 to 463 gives -4.5 mm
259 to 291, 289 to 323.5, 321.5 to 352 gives -0.7 mm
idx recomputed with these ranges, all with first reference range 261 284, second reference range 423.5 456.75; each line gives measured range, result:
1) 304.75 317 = -2.8 mm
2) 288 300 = 0.4 mm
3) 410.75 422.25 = -4.1 mm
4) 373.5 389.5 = -3.9 mm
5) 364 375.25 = -2.6 mm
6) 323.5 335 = -2.6 mm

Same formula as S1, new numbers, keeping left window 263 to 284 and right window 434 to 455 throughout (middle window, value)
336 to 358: -0.18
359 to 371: -0.22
